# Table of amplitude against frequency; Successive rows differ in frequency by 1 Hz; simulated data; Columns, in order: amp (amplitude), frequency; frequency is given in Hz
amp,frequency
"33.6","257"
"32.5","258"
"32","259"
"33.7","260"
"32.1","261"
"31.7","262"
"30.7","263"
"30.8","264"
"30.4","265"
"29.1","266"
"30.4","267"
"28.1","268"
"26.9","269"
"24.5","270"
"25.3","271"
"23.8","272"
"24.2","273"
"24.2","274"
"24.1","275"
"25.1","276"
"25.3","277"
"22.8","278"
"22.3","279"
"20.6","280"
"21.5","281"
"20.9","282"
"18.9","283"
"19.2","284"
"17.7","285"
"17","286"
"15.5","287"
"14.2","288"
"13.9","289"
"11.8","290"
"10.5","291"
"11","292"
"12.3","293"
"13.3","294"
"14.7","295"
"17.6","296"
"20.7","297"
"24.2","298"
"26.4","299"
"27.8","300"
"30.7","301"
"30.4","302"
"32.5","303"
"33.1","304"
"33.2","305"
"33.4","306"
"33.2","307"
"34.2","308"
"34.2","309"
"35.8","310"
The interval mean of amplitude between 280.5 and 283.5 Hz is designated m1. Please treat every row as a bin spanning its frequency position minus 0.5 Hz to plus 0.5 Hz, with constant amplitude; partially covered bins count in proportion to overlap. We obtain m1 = 20.4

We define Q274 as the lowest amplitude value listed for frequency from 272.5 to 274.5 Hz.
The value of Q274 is 24.2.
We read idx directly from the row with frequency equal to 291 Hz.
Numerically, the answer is 10.5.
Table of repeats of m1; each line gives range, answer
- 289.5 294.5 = 11.8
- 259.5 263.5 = 32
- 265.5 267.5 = 29.8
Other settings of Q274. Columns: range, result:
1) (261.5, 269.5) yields 26.9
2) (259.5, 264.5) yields 30.7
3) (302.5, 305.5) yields 32.5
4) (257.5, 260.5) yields 32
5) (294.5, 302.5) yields 14.7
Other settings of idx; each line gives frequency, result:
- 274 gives 24.2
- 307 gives 33.2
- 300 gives 27.8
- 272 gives 23.8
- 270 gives 24.5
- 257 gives 33.6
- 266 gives 29.1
